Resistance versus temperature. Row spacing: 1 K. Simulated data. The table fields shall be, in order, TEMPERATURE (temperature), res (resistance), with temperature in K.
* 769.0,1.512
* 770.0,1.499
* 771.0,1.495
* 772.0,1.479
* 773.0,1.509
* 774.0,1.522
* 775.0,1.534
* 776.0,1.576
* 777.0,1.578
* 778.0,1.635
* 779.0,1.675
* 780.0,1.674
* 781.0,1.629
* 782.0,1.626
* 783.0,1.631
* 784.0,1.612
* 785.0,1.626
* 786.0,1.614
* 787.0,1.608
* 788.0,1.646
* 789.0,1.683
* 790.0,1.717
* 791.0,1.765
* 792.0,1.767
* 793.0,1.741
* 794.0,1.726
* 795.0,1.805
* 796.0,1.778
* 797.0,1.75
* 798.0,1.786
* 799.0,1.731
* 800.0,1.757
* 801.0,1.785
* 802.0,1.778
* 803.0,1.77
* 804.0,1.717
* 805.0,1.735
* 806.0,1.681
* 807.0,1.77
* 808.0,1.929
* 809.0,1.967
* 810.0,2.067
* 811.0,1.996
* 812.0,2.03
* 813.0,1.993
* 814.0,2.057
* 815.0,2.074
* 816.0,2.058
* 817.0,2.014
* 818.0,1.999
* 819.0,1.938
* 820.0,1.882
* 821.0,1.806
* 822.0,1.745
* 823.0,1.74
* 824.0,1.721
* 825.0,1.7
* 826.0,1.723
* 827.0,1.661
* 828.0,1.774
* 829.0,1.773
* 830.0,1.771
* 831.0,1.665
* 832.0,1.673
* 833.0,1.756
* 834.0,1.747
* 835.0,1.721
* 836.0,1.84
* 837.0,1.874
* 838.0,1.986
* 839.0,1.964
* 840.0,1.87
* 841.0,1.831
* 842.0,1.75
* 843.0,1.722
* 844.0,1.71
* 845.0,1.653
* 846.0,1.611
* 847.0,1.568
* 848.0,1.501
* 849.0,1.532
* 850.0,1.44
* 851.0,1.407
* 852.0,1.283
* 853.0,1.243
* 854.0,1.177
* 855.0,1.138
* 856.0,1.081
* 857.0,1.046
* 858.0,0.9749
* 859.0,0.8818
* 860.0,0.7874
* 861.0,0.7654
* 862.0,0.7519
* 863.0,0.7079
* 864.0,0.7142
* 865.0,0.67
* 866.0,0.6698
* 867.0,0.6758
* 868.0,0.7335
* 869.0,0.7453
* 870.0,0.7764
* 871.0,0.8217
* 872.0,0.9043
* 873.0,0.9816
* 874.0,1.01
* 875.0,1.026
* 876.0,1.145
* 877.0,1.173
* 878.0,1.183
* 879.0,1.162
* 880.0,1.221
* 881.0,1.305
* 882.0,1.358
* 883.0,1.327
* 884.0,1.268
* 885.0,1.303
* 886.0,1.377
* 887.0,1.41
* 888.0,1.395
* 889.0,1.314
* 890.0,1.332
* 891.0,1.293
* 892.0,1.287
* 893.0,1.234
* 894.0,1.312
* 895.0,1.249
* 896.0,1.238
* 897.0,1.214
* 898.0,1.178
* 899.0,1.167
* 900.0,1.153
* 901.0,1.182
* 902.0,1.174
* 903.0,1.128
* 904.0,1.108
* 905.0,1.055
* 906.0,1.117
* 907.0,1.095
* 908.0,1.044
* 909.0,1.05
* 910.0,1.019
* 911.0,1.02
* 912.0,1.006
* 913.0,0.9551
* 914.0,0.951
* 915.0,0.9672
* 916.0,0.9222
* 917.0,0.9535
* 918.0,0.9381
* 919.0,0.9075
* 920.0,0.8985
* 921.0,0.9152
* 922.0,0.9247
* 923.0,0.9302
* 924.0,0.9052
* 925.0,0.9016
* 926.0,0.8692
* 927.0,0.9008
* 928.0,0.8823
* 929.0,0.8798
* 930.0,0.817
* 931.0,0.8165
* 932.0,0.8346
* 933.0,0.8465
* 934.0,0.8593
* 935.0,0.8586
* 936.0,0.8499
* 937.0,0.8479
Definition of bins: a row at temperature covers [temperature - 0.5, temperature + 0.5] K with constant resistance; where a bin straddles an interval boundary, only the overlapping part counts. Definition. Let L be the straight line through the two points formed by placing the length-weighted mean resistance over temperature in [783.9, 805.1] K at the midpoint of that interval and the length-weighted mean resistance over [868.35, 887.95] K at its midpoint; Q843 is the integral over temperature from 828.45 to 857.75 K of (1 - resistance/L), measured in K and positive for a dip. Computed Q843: -4.3 K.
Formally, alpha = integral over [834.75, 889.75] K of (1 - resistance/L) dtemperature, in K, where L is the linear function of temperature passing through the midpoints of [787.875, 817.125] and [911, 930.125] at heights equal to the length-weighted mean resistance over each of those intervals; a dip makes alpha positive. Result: 5.4 K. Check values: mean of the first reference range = 1.84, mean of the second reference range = 0.922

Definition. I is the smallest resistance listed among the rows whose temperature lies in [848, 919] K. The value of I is 0.6698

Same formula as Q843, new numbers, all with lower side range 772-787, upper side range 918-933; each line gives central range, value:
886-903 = -3.61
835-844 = -3.68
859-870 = 4.20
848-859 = 0.10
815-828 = -4.15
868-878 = 1.63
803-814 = -3.28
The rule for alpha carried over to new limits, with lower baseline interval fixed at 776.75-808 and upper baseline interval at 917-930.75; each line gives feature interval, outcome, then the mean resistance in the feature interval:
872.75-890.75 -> -1.4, 1.24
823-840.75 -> -3.8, 1.78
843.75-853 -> -0.9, 1.5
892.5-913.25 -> -2.0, 1.13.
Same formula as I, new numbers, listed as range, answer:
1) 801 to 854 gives 1.177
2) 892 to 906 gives 1.055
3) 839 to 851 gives 1.407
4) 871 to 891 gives 0.8217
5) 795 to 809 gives 1.681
